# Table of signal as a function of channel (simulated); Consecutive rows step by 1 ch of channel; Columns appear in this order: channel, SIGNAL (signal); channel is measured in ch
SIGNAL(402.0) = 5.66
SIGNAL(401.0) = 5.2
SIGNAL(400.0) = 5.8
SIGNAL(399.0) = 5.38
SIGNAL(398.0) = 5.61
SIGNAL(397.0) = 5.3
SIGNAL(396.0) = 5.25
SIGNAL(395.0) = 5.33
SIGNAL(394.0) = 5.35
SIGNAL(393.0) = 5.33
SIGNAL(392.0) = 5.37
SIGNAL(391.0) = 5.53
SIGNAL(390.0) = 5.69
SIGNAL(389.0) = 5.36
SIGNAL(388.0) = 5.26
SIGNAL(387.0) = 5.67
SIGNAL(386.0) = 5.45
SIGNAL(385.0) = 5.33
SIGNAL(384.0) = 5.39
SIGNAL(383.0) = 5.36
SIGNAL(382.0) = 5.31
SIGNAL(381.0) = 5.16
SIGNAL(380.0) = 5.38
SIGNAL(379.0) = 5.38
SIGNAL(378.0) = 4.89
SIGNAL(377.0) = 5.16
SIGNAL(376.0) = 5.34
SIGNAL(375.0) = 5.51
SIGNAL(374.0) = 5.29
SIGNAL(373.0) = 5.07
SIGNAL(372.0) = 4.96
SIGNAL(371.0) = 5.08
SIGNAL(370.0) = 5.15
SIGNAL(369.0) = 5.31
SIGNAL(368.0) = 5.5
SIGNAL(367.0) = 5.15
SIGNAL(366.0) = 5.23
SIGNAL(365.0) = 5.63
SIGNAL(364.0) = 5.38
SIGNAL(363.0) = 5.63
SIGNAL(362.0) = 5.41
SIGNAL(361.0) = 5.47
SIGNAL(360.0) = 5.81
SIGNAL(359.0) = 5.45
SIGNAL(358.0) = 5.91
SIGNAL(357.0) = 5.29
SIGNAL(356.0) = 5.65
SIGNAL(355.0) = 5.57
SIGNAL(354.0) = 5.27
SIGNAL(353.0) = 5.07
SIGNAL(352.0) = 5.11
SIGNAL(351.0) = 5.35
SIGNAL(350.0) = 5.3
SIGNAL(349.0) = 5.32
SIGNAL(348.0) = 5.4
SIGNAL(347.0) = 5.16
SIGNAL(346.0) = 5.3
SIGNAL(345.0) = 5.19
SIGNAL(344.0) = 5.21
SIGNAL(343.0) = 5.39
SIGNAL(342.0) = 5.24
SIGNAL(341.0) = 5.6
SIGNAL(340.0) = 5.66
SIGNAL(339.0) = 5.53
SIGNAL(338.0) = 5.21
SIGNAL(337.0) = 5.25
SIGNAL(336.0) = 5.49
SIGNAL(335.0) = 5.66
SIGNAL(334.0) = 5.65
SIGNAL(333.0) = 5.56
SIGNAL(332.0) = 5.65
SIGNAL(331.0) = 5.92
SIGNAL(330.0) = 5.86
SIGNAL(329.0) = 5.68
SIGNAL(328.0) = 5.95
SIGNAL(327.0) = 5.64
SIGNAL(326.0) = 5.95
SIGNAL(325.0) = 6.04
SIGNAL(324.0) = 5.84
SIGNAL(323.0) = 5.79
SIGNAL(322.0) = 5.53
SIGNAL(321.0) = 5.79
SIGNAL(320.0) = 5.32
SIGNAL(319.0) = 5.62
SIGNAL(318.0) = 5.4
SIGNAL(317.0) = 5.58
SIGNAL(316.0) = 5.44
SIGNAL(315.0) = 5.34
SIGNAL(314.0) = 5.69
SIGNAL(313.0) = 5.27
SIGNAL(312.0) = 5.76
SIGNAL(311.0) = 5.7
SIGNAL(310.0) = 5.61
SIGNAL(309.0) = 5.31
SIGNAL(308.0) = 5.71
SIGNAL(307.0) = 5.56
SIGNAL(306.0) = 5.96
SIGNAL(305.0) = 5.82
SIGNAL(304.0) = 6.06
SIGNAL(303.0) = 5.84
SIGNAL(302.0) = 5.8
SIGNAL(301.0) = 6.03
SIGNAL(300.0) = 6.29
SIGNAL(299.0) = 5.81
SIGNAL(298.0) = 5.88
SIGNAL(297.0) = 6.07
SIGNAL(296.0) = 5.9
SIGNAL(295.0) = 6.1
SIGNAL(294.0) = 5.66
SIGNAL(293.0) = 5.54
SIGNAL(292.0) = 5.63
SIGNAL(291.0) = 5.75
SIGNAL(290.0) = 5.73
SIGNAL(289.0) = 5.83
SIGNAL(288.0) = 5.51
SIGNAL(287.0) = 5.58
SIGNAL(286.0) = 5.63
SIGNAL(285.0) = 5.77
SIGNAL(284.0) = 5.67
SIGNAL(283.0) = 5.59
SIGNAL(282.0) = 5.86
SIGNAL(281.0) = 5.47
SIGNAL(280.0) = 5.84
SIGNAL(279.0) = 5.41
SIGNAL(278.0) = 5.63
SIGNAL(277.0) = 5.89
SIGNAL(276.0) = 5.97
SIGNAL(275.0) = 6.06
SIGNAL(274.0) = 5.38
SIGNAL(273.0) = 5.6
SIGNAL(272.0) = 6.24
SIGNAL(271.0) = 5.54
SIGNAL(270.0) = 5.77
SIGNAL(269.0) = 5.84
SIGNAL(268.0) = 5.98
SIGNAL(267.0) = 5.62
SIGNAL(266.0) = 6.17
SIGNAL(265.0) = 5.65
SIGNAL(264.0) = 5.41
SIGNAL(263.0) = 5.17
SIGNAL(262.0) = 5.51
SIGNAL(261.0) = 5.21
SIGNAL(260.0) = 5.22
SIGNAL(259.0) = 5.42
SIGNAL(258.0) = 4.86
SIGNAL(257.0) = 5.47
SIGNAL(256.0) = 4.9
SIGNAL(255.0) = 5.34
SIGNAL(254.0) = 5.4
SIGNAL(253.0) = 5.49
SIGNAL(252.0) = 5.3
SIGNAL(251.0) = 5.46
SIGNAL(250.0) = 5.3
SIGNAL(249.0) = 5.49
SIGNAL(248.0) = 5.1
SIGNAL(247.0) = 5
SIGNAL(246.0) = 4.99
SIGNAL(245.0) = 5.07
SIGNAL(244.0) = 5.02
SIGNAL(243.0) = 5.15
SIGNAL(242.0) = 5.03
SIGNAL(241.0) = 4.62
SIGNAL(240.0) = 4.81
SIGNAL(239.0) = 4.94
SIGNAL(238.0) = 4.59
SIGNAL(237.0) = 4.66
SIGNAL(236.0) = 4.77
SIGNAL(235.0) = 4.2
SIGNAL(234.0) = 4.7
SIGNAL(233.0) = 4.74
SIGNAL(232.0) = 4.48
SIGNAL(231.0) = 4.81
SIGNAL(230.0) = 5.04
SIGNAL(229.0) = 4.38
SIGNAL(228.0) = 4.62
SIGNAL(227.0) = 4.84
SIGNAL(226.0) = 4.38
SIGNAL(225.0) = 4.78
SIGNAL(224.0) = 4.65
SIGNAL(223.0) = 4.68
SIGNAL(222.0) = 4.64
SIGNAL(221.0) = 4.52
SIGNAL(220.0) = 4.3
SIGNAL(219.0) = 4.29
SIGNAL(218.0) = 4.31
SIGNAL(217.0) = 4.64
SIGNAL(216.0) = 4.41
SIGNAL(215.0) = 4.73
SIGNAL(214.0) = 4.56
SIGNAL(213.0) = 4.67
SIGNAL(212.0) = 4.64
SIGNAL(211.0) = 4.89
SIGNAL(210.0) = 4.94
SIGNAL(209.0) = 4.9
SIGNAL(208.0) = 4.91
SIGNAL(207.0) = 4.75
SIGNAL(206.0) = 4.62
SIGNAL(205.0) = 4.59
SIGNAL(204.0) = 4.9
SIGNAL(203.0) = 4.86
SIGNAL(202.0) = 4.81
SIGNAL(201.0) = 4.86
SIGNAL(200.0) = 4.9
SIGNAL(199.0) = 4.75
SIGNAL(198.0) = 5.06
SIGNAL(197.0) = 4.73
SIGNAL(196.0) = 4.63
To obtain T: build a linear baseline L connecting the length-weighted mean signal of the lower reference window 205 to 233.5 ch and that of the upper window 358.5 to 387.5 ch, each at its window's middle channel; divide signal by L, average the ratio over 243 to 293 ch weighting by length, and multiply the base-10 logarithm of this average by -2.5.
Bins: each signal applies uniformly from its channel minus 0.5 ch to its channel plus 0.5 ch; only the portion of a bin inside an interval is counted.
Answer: -0.14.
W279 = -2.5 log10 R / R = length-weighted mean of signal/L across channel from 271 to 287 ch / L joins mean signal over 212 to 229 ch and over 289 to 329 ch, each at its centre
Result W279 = -0.08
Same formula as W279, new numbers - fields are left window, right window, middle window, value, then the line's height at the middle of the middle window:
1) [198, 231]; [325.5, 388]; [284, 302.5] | -0.14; 5.09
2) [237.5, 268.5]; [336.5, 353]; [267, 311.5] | -0.10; 5.28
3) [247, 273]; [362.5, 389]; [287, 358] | -0.05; 5.38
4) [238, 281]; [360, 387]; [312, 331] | -0.06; 5.36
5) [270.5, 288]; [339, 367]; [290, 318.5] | -0.02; 5.61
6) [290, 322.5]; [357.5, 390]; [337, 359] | 0.03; 5.49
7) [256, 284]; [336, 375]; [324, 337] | -0.06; 5.43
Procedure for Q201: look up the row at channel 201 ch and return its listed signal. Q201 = 4.86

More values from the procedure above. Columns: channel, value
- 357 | 5.29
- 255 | 5.34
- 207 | 4.75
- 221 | 4.52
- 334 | 5.65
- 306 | 5.96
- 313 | 5.27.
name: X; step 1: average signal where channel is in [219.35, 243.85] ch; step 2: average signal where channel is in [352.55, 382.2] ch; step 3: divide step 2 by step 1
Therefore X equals 1.1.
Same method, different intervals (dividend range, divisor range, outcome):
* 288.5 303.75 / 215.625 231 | 1.28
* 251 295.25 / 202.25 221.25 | 1.20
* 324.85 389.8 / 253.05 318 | 0.96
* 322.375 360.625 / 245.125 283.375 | 1.00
